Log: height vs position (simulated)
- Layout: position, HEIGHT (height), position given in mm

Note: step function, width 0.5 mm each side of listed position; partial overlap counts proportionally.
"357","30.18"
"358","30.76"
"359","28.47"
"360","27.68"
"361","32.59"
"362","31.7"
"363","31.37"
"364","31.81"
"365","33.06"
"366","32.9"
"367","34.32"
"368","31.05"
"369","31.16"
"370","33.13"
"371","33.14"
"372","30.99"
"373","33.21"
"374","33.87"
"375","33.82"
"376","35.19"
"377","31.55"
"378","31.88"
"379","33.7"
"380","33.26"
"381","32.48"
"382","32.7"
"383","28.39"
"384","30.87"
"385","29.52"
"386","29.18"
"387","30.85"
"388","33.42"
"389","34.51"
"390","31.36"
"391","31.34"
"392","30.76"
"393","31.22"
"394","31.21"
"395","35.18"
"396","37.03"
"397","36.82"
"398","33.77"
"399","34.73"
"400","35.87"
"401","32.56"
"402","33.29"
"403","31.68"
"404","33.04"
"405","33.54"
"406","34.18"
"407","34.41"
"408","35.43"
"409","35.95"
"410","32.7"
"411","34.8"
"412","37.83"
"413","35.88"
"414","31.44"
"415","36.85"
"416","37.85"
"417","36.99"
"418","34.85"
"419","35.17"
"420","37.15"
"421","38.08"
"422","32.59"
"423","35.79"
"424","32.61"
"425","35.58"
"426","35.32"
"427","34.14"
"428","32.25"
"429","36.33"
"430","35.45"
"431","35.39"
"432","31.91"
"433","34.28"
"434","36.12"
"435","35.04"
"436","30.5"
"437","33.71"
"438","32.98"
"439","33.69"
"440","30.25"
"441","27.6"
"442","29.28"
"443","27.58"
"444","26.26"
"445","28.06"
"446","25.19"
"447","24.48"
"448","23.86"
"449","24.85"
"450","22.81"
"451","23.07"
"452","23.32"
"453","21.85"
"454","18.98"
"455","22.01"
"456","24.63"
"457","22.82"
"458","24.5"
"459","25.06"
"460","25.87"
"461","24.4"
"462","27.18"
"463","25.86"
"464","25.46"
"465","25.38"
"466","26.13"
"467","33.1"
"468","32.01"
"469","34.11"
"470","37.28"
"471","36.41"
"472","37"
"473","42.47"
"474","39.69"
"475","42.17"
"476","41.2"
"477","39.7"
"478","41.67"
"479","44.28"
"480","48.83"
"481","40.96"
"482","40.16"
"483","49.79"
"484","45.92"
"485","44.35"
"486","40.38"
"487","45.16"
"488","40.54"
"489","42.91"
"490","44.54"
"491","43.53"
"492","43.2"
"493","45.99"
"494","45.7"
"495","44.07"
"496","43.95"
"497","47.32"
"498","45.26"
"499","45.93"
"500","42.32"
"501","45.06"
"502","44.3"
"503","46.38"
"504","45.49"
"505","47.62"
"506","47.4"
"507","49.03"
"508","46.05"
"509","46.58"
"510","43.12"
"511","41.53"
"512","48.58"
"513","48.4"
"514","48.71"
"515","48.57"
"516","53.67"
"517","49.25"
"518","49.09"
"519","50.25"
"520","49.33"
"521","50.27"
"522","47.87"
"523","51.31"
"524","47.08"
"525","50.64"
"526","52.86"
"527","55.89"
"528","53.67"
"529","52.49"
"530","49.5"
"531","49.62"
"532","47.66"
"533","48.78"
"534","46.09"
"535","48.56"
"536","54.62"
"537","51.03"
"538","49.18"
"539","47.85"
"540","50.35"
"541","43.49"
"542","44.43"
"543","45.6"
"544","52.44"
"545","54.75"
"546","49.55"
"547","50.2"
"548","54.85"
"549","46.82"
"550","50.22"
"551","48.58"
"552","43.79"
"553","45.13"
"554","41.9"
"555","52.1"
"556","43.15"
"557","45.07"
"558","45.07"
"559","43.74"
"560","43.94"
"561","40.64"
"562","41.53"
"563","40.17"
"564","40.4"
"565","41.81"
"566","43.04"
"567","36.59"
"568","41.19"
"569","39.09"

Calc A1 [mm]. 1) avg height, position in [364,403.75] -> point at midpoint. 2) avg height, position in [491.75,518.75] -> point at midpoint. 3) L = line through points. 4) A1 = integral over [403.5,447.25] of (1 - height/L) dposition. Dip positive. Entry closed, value 4.5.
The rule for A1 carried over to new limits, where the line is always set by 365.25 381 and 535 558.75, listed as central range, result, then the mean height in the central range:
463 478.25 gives 2.34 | 35.2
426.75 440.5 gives 1.62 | 33.7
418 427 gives 0.49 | 35.2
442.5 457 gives 5.71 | 24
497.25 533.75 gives -2.27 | 48.3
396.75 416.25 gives 0.68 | 34.6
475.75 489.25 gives -0.25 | 43.3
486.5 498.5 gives -0.26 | 44.3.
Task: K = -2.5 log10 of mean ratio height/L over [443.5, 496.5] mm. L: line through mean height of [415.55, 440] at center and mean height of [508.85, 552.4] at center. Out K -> 0.20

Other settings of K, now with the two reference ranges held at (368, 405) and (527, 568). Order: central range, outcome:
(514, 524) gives -0.12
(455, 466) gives 0.49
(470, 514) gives -0.05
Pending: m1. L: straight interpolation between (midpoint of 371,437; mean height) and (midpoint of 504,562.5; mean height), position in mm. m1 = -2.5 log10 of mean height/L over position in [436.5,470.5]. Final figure 0.41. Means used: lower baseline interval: 33.8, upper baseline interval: 48.2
